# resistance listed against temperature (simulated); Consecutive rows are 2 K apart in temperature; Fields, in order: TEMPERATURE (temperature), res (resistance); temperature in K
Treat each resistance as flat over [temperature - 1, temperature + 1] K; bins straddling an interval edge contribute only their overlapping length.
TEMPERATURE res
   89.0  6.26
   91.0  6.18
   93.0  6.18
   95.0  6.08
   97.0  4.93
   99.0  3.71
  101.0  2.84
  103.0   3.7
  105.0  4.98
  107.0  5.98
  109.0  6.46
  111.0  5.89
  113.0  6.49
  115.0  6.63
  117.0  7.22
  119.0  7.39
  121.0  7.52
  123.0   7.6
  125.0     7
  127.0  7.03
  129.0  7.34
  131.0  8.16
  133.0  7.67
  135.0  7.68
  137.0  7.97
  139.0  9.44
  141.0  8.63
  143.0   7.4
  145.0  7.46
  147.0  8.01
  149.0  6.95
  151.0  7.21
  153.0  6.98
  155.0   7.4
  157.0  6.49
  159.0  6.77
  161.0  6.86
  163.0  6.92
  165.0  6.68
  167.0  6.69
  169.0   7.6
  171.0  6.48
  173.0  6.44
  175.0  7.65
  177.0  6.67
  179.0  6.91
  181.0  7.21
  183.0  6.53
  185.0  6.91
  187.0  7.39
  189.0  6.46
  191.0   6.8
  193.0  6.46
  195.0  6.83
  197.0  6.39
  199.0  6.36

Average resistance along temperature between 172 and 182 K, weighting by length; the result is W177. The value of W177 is 6.98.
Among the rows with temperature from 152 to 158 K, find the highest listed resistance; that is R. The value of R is 7.4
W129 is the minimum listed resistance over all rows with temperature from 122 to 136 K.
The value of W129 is 7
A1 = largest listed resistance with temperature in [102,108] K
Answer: 5.98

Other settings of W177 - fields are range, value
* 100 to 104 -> 3.27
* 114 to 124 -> 7.27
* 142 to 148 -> 7.62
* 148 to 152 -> 7.08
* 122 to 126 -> 7.3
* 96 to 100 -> 4.32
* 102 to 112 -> 5.4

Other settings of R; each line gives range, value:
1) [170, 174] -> 6.48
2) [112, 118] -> 7.22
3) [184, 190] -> 7.39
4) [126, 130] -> 7.34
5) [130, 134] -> 8.16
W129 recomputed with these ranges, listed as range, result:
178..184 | 6.53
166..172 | 6.48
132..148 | 7.4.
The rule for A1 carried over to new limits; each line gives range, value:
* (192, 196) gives 6.83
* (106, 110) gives 6.46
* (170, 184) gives 7.65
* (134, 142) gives 9.44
